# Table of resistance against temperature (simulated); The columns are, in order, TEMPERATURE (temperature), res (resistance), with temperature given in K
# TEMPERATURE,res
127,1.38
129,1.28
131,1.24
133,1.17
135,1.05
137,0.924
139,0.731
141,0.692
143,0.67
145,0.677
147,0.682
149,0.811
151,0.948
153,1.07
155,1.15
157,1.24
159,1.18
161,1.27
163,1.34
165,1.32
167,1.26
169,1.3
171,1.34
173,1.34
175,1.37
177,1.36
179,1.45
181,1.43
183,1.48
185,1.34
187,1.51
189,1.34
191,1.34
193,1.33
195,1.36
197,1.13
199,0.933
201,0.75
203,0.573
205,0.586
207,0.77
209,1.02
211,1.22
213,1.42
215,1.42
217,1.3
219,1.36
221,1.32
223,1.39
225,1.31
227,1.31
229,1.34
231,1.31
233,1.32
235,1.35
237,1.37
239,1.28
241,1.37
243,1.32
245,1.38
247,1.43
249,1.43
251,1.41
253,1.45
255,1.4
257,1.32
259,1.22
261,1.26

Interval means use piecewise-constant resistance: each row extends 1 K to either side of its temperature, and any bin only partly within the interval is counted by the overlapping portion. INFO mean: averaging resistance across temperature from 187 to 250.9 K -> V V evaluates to 1.24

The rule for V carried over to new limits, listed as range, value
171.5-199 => 1.35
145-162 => 1.02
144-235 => 1.2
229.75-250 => 1.36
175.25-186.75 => 1.42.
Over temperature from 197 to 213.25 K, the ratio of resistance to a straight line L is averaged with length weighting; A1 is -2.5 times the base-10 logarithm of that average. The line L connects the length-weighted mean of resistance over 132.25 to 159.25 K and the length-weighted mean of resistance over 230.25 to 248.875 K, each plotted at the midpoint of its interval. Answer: 0.31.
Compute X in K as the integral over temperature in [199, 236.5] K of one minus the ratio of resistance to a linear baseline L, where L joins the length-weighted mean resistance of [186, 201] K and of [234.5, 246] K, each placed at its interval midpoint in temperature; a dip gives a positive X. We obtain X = 3.8 K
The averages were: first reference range 1.24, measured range 1.17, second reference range 1.34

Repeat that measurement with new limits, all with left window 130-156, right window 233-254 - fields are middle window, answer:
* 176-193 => -4.6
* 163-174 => -3.1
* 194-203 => 1.3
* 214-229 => -0.8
